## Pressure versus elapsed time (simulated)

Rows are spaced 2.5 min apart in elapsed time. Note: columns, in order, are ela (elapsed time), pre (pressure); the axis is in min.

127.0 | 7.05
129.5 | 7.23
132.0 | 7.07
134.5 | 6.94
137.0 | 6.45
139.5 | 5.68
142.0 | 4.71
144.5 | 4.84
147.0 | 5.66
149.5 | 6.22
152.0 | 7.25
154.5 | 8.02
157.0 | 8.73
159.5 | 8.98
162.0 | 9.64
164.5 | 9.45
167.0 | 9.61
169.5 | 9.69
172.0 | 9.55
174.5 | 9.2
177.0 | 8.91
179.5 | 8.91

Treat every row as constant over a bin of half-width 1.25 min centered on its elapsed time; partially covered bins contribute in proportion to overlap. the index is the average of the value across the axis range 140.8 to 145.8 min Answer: 4.78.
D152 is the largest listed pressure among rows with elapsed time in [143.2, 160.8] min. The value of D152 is 8.98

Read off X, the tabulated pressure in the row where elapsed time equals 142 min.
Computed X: 4.71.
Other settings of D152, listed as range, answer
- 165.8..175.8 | 9.69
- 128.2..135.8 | 7.23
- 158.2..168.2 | 9.64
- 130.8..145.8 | 7.07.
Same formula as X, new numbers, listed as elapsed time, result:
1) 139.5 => 5.68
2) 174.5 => 9.2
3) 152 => 7.25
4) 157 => 8.73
